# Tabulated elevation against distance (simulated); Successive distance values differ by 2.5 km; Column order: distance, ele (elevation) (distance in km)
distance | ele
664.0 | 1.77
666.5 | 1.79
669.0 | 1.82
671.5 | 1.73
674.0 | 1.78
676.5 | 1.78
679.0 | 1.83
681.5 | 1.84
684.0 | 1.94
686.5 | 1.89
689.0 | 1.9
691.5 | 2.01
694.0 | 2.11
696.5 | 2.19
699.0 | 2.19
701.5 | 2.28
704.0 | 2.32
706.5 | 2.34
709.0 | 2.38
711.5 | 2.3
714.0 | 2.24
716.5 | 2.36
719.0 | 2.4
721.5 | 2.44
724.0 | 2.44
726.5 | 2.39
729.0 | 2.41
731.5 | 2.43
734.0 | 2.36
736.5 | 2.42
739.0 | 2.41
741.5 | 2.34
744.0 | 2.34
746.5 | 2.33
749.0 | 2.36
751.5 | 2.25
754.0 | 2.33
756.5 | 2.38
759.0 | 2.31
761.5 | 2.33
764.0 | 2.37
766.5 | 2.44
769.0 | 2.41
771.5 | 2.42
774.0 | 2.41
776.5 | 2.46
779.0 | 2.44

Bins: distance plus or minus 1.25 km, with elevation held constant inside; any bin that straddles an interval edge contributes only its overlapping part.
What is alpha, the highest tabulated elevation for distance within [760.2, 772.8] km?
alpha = 2.44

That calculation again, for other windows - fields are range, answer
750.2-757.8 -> 2.38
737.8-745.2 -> 2.41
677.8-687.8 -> 1.94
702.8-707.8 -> 2.34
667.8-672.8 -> 1.82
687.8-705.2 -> 2.32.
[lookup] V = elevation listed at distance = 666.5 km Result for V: 1.79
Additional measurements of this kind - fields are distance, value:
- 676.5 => 1.78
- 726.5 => 2.39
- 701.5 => 2.28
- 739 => 2.41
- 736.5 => 2.42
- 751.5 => 2.25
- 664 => 1.77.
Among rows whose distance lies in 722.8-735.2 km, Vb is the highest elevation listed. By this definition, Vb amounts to 2.44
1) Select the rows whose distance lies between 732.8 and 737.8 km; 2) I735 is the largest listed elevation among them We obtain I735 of 2.42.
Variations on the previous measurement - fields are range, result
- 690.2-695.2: 2.11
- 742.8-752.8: 2.36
